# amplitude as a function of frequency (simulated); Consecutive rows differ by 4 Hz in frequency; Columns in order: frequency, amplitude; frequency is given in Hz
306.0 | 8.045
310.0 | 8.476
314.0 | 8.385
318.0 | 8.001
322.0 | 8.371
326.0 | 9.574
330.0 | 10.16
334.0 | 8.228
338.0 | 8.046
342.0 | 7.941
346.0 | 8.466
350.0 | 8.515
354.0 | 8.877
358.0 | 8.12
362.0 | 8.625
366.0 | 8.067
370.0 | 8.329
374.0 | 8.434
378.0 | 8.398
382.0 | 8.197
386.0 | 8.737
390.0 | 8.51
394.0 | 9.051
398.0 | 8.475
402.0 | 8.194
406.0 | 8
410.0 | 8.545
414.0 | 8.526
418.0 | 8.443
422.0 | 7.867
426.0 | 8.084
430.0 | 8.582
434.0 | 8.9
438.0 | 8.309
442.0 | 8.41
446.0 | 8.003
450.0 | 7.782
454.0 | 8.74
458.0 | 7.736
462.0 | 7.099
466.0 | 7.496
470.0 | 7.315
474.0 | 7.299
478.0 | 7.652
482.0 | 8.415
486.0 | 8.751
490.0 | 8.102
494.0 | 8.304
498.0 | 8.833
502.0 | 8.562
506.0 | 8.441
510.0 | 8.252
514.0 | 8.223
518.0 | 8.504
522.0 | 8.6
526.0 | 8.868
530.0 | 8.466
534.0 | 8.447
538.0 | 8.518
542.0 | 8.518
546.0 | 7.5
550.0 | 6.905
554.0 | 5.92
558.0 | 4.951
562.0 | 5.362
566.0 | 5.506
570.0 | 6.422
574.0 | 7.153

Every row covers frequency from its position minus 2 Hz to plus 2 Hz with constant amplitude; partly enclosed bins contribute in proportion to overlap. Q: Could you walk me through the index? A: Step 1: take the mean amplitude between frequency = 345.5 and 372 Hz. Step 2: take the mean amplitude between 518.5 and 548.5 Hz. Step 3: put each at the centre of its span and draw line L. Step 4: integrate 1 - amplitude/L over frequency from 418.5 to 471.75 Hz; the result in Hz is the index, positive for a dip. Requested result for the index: 2.4 Hz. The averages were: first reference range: 8.43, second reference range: 8.4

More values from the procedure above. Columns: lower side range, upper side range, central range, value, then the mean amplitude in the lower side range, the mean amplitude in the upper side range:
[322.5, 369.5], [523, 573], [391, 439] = -1.9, 8.59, 7.15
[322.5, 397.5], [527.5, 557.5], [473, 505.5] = -1.5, 8.56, 7.63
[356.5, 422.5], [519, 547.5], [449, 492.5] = 2.9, 8.4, 8.44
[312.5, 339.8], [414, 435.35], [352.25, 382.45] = 0.6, 8.69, 8.37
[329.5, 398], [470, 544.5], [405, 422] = 0.2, 8.47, 8.34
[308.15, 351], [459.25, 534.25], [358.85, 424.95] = 0.2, 8.56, 8.18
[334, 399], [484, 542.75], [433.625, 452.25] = 0.5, 8.42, 8.49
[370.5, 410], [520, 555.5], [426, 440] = -0.3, 8.44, 8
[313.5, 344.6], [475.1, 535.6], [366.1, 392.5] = 0.4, 8.6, 8.41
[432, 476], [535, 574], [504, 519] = -2.3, 7.92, 6.7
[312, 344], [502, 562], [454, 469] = 0.9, 8.59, 7.81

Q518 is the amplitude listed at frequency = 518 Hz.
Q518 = 8.504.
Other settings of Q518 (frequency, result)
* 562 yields 5.362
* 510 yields 8.252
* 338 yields 8.046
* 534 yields 8.447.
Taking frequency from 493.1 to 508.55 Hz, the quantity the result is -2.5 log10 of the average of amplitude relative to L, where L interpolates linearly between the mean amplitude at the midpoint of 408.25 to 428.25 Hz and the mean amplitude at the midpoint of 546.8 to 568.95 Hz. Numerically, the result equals -0.24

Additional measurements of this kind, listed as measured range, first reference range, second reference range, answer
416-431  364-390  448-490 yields -0.02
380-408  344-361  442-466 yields -0.03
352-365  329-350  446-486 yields -0.02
